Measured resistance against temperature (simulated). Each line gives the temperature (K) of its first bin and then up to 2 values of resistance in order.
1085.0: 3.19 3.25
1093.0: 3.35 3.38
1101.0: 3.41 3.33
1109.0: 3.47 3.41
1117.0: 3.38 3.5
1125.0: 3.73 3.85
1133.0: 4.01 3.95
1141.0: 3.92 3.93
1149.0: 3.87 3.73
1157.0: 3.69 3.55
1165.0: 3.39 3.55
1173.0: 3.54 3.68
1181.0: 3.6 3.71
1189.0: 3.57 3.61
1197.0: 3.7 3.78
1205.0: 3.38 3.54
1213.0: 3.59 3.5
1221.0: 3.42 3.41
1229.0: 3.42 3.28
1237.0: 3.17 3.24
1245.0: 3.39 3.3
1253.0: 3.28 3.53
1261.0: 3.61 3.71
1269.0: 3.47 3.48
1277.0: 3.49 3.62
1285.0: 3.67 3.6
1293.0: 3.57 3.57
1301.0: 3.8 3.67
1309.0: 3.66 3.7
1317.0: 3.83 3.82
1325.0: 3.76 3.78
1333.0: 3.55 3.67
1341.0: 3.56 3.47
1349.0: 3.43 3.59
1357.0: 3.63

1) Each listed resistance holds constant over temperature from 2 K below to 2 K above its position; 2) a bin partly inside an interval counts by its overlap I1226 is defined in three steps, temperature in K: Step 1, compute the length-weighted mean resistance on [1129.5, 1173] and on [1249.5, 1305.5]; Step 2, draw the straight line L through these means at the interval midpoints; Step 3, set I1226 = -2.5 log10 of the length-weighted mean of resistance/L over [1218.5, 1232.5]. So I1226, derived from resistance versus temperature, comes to 0.073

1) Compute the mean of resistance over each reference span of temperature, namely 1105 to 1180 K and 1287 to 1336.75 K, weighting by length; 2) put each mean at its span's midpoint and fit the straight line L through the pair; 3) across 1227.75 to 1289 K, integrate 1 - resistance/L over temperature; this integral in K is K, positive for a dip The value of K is 3.89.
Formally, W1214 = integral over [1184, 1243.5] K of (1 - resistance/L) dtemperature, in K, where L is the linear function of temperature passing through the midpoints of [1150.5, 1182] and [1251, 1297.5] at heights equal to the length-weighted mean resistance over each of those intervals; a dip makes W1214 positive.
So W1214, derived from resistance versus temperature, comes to 1.5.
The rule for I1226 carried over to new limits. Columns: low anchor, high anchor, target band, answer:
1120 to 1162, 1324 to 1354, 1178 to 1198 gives 0.04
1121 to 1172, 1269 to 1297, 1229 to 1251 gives 0.10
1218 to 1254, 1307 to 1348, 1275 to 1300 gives -0.02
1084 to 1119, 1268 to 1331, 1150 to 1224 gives -0.03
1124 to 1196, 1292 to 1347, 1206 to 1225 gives 0.06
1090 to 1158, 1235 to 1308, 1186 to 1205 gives -0.02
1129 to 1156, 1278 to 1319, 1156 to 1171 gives 0.10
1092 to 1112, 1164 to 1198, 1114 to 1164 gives -0.08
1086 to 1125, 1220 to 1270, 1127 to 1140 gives -0.16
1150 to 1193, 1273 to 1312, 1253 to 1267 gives 0.01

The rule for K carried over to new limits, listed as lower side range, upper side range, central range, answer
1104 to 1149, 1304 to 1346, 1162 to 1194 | 1.0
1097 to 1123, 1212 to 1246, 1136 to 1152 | -2.4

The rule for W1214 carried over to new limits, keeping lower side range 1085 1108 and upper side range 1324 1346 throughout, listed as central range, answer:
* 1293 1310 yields -0.3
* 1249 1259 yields 0.4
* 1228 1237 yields 0.5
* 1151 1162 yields -0.8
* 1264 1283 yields 0.1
